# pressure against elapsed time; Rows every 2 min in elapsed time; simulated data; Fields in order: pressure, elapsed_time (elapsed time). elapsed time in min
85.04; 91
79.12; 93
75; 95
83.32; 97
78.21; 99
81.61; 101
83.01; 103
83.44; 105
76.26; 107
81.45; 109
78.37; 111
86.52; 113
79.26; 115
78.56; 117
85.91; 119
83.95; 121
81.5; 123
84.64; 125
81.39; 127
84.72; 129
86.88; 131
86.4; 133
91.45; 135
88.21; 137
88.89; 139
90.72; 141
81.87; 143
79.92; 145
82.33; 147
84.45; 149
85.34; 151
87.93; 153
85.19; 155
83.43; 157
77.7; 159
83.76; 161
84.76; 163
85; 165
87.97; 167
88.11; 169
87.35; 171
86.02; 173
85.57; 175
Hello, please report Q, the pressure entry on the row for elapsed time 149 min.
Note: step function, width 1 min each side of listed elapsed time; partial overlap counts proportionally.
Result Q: 84.45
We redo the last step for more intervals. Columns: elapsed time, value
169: 88.11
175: 85.57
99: 78.21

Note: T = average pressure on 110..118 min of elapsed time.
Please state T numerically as 80.7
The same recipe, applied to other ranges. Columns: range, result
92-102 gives 79.5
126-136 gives 86.2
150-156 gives 86.2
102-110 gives 81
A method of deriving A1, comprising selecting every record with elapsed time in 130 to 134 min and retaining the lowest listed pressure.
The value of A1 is 86.4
